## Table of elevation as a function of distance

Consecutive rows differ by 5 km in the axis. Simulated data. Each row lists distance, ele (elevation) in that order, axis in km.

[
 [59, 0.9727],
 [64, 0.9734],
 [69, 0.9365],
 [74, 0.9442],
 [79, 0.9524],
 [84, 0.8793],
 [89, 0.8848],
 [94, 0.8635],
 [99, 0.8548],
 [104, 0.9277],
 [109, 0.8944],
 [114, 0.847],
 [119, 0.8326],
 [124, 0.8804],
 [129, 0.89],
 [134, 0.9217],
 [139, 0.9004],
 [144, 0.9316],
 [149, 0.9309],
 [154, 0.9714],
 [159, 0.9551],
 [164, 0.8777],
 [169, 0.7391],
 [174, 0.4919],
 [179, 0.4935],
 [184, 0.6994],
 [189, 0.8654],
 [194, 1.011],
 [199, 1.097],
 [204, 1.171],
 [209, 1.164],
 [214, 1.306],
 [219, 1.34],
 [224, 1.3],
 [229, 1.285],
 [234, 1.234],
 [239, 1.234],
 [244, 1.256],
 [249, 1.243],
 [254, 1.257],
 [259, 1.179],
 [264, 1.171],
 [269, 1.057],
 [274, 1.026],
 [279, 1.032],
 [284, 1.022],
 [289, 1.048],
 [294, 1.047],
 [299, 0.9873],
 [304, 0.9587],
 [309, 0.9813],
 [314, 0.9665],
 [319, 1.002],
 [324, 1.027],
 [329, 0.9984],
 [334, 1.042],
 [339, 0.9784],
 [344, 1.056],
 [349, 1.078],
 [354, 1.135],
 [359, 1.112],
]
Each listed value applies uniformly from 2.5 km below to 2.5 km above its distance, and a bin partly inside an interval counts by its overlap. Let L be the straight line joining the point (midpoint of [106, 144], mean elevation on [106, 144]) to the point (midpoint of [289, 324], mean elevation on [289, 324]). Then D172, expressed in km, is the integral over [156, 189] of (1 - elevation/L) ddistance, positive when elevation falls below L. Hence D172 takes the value 6.8 km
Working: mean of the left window 0.885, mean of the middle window 0.725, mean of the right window 0.997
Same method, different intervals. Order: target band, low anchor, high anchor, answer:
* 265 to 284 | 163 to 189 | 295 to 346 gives -3.2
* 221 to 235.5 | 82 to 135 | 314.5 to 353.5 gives -4.8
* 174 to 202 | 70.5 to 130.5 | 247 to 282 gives 5.9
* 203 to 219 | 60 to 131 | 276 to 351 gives -4.6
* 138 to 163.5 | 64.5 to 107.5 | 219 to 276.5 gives 2.3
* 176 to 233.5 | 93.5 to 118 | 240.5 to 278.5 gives 0.0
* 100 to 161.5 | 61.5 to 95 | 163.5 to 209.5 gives -1.4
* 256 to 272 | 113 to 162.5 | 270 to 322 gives -2.4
